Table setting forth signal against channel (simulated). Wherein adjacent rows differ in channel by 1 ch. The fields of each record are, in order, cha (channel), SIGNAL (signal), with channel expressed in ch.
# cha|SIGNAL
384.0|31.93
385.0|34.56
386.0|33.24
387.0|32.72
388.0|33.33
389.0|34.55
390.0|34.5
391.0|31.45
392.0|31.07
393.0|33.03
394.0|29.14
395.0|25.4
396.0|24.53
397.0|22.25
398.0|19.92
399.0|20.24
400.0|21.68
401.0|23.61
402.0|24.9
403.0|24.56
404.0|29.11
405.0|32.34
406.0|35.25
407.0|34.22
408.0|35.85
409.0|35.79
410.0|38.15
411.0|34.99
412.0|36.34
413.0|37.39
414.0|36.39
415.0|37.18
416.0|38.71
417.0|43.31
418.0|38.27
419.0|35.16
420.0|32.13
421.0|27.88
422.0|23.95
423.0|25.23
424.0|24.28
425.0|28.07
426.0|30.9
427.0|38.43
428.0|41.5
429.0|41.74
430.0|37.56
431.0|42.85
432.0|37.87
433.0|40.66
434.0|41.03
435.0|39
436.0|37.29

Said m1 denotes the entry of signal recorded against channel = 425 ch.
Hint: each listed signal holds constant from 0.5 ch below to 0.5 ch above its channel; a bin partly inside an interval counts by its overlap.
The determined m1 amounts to 28.07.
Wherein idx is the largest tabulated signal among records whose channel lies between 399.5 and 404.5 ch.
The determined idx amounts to 29.11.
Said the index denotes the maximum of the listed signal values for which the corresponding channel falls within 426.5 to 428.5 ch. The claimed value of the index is 41.5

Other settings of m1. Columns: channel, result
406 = 35.25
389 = 34.55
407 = 34.22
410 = 38.15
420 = 32.13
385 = 34.56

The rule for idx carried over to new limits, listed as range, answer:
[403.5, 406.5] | 35.25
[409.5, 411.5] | 38.15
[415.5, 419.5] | 43.31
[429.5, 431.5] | 42.85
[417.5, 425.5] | 38.27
